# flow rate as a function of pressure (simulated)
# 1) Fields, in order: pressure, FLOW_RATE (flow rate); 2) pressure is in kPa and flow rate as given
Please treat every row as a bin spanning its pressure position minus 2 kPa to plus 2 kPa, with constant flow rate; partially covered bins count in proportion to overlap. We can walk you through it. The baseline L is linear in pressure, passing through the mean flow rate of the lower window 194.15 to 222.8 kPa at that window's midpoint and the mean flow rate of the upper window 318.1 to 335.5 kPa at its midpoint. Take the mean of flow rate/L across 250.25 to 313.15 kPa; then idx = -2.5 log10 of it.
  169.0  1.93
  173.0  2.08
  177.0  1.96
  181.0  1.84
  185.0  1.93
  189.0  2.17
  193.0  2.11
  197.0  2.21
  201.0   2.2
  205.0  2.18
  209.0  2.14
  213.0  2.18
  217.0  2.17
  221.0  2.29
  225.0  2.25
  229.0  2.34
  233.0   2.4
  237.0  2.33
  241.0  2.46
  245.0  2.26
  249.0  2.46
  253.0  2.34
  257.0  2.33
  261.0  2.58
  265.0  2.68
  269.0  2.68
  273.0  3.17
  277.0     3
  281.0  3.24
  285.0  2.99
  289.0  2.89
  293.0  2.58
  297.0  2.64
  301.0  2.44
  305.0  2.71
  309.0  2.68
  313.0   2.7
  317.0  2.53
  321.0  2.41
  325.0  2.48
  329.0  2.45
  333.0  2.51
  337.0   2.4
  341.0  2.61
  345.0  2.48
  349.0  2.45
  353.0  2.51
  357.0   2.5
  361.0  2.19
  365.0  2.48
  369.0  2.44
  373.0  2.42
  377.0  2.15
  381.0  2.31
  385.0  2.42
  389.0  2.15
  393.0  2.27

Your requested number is -0.16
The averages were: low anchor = 2.19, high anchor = 2.46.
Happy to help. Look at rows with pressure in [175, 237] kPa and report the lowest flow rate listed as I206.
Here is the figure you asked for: 1.84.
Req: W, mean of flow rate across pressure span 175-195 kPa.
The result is 2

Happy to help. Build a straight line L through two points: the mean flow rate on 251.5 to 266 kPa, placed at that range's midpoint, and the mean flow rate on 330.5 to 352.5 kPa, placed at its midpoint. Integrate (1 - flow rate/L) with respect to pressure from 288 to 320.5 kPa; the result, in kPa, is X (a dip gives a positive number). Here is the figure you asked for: -1.9 kPa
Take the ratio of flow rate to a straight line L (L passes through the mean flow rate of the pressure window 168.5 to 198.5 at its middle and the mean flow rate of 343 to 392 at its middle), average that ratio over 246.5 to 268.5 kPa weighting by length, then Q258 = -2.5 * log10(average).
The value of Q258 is -0.15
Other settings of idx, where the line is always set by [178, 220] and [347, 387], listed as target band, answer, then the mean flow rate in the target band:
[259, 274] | -0.23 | 2.75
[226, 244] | -0.09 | 2.37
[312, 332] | -0.09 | 2.5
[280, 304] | -0.22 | 2.77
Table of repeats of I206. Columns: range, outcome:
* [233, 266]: 2.26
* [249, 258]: 2.33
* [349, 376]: 2.19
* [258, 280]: 2.58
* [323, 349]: 2.4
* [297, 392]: 2.15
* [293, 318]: 2.44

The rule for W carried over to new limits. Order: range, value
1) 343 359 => 2.48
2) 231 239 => 2.37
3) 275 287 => 3.08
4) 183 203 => 2.12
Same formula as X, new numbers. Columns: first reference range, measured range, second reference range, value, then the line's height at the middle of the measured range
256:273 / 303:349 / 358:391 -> -1.27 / 2.47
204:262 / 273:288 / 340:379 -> -4.62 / 2.35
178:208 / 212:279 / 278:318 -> -1.25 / 2.42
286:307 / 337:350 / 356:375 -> -0.08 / 2.49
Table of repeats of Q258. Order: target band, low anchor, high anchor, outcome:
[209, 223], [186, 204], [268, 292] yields 0.08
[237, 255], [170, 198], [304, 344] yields -0.05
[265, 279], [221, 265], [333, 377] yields -0.21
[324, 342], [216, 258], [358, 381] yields -0.07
